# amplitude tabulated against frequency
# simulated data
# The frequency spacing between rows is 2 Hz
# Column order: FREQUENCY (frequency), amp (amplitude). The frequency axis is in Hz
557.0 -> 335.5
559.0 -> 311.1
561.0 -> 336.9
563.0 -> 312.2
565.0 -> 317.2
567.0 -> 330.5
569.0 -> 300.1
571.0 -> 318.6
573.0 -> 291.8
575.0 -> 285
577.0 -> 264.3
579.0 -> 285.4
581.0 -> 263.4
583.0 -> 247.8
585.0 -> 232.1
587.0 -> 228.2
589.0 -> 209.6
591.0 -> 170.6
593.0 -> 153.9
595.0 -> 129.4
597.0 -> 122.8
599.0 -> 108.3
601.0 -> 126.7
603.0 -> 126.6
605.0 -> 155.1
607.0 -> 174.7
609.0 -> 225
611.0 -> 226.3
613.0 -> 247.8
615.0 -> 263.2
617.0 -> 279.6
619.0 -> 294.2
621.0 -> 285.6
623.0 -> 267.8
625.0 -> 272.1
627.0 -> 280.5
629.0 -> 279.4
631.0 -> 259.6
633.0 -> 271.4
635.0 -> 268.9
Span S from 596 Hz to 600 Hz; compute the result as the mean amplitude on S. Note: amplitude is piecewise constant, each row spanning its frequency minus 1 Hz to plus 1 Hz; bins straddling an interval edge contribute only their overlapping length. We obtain 116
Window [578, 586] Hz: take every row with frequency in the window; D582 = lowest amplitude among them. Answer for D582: 232.1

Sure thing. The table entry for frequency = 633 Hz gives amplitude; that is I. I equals 271.4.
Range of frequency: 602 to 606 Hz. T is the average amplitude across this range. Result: 141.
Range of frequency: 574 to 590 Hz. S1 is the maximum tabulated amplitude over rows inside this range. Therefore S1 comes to 285.4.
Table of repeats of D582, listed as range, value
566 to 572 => 300.1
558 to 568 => 311.1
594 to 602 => 108.3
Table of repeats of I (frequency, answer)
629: 279.4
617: 279.6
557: 335.5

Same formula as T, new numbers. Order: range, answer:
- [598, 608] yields 138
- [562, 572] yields 316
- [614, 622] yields 281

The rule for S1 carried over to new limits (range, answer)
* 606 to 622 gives 294.2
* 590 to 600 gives 170.6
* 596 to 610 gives 225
